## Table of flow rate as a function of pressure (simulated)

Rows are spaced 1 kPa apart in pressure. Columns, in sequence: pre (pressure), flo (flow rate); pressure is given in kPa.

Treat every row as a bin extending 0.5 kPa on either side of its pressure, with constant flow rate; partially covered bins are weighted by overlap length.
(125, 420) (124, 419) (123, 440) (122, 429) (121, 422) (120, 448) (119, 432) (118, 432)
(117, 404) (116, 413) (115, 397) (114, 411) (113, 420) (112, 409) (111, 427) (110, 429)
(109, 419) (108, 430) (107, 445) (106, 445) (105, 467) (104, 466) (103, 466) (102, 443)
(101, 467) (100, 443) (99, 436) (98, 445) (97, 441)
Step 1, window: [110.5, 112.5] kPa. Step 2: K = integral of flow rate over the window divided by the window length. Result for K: 418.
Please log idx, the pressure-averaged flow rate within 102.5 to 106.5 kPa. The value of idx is 461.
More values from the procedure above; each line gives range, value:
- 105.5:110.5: 434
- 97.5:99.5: 440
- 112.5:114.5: 416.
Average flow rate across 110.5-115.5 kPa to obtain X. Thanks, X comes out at 413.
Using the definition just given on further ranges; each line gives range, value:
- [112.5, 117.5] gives 409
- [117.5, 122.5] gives 433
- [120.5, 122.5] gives 426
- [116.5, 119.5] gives 423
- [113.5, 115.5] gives 404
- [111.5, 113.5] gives 414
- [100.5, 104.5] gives 460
